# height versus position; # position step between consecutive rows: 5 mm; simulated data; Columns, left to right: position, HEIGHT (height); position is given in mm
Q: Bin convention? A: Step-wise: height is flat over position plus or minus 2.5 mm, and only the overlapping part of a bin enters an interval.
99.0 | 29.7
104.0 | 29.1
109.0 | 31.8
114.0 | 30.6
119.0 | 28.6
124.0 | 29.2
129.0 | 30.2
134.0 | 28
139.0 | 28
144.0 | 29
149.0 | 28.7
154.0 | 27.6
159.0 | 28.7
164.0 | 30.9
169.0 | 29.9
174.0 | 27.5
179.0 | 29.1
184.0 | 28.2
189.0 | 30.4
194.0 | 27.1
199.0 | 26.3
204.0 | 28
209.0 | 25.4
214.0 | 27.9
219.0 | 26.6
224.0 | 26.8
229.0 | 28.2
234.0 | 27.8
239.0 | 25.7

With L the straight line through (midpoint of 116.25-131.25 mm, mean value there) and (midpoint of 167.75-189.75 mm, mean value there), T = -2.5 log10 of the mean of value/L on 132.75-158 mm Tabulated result 0.03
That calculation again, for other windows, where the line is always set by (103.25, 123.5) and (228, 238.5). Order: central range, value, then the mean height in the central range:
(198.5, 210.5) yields 0.06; 26.7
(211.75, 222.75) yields 0.03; 27.2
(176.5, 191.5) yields -0.03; 29.2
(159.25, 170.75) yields -0.04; 30.1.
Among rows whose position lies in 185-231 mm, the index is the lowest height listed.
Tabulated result 25.4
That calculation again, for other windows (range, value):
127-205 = 26.3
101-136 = 28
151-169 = 27.6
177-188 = 28.2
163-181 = 27.5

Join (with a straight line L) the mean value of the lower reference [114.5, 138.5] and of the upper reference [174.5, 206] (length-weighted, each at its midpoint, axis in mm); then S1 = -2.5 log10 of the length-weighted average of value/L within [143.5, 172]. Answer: -0.02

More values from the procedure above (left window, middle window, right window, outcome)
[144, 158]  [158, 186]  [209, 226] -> -0.05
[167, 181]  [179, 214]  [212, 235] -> 0.02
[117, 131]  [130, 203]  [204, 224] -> -0.02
